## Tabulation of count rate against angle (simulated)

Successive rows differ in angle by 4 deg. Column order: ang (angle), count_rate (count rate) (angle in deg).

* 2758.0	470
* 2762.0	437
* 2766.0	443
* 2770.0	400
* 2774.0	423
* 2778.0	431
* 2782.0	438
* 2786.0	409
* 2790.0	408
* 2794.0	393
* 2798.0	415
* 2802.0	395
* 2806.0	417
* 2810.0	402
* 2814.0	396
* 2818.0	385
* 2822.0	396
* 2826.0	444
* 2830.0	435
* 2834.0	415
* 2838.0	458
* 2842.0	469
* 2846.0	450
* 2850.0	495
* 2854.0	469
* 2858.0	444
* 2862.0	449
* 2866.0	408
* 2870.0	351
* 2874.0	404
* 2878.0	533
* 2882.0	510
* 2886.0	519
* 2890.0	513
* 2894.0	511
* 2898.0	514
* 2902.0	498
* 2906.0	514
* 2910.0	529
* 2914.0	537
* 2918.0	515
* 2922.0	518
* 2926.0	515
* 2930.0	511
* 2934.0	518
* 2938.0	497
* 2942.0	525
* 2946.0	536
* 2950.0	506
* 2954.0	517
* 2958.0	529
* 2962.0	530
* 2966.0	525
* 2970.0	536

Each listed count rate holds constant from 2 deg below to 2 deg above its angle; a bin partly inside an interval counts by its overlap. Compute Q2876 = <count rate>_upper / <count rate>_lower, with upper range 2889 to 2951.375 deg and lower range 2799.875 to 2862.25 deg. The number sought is 1.20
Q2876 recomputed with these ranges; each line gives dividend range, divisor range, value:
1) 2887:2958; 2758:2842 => 1.23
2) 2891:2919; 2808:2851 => 1.20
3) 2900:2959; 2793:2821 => 1.29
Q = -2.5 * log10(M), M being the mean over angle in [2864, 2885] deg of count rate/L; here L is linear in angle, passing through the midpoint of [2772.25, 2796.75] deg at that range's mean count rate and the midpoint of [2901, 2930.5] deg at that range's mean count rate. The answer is 0.098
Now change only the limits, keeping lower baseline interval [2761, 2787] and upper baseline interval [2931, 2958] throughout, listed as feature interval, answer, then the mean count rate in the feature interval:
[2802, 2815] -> 0.10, 404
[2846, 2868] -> 0.04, 453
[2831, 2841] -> 0.05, 440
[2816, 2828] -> 0.11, 408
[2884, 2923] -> -0.05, 517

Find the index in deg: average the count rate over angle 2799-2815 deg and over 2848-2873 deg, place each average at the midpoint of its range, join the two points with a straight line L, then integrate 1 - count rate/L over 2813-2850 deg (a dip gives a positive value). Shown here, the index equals -1.2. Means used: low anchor 404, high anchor 435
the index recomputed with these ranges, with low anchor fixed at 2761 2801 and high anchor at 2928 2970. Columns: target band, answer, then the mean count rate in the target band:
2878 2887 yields -0.7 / 518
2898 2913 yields -0.6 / 515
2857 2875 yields 2.3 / 410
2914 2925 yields -0.4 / 520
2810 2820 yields 1.1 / 393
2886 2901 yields -0.8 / 513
